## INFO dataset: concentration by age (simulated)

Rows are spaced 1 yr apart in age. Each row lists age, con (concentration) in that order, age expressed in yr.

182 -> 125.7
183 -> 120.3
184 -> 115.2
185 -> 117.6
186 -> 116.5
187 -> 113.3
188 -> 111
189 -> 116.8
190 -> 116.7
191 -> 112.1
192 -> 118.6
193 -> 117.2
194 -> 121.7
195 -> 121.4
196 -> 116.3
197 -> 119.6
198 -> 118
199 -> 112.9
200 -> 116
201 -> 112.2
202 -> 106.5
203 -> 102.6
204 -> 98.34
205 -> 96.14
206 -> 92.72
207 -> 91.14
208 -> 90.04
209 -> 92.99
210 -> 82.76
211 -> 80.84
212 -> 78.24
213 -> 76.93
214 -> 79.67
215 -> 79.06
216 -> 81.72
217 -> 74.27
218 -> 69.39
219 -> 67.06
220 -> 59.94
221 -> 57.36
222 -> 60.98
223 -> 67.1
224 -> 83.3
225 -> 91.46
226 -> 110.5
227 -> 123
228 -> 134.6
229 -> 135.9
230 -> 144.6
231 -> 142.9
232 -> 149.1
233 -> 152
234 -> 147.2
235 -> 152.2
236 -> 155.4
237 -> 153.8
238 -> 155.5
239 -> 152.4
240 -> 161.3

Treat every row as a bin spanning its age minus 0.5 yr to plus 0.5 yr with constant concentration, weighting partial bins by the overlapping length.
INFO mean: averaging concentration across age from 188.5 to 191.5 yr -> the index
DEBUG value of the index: 115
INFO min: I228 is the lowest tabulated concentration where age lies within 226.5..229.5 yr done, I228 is 123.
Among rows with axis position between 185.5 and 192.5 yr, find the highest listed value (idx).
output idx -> 118.6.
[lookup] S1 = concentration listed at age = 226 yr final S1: 110.5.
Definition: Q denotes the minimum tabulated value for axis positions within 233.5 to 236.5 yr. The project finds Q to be 147.2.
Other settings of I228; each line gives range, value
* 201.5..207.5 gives 91.14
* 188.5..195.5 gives 112.1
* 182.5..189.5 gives 111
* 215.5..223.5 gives 57.36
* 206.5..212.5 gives 78.24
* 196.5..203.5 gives 102.6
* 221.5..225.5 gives 60.98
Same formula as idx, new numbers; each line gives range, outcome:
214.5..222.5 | 81.72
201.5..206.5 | 106.5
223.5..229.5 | 135.9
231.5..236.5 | 155.4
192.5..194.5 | 121.7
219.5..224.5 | 83.3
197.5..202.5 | 118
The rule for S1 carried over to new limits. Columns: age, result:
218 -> 69.39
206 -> 92.72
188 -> 111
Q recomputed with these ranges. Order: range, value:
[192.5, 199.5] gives 112.9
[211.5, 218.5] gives 69.39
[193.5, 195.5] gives 121.4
